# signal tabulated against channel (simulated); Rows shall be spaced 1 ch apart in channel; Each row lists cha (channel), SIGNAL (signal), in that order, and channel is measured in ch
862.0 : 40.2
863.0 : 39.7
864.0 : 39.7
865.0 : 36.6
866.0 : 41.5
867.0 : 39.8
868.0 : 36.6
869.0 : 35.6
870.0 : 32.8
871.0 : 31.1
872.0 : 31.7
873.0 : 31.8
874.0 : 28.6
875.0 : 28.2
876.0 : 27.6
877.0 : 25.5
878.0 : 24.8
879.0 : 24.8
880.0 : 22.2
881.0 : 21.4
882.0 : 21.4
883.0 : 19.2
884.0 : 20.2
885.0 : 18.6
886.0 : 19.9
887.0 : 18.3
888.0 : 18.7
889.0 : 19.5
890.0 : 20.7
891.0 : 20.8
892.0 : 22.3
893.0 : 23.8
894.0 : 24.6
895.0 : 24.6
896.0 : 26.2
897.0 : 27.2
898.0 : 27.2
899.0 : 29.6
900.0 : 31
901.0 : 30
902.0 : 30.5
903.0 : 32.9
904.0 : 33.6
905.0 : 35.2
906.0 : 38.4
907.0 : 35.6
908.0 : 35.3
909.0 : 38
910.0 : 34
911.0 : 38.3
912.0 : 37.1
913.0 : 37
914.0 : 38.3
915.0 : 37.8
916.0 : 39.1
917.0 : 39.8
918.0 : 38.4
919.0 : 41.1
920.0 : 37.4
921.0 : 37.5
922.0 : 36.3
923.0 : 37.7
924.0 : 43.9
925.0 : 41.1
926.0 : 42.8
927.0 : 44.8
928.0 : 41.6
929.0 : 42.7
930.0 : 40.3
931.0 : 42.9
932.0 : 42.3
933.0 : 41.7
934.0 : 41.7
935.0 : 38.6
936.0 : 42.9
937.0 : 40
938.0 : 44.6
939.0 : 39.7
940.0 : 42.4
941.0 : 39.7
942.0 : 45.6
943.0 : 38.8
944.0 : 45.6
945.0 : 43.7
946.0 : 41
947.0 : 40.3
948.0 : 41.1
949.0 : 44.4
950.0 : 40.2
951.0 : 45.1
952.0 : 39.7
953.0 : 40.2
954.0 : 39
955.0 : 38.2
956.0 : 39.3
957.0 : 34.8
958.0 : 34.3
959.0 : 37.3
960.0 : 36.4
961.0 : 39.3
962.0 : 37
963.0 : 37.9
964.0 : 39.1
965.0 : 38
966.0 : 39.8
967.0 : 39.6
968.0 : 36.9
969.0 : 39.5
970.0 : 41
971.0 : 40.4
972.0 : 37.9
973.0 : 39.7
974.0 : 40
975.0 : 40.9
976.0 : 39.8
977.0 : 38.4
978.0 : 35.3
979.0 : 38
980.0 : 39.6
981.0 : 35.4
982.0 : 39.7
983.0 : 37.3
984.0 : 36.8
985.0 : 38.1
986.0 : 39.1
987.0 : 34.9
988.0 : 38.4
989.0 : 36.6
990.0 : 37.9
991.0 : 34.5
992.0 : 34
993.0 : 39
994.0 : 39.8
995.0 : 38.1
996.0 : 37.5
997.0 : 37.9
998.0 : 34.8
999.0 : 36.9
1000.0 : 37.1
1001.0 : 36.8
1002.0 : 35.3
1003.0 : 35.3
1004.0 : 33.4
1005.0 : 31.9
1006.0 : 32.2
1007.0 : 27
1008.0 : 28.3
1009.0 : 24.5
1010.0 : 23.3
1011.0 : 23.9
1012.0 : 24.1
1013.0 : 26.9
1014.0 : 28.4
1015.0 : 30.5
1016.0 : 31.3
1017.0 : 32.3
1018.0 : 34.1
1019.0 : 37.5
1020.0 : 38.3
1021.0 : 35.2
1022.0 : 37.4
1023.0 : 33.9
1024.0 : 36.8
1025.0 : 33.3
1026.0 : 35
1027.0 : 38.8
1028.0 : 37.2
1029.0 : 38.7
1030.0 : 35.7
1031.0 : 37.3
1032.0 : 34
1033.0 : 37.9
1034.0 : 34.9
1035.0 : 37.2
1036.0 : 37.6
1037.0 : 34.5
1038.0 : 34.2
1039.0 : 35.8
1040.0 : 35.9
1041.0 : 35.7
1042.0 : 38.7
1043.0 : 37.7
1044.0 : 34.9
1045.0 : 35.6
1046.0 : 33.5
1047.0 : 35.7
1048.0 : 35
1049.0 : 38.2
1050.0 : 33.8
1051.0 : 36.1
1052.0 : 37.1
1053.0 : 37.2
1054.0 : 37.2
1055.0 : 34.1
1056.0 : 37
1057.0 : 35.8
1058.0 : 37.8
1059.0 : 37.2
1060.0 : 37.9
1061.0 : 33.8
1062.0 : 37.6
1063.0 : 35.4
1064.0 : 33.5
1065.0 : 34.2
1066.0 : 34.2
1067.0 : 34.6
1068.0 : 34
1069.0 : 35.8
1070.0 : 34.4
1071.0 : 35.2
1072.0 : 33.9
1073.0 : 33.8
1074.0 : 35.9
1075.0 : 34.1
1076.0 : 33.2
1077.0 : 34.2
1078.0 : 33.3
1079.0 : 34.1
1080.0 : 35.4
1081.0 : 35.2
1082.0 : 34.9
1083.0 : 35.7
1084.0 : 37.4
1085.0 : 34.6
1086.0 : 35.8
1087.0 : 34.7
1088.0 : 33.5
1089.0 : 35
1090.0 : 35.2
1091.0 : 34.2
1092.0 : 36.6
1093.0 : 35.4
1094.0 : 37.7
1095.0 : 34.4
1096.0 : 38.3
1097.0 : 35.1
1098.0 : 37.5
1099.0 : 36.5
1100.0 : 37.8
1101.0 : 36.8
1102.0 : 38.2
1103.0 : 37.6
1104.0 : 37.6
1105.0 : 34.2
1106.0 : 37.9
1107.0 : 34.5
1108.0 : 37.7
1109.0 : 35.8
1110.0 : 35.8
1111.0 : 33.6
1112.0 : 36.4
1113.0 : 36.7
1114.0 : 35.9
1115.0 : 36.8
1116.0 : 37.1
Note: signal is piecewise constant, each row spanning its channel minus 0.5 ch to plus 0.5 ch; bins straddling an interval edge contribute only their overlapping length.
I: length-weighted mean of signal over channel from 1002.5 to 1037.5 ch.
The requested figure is 33.1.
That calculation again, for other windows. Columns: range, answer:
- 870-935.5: 31.9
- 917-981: 40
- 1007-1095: 34.6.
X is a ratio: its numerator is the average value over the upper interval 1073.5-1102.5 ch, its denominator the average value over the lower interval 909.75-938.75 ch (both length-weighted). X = 0.89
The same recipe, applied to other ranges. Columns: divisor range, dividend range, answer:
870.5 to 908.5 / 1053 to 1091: 1.33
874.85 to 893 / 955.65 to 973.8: 1.75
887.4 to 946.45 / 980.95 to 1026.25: 0.95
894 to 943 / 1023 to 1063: 0.97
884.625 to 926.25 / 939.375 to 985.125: 1.24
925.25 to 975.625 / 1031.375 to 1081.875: 0.88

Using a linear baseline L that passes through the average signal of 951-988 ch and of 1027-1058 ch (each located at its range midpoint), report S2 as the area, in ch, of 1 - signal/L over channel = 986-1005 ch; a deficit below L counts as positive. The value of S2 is 0.6 ch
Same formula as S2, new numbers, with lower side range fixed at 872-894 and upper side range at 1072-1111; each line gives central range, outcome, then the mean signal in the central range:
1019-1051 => -3.9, 36.1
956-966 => -3.5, 37.4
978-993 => -4.1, 37.2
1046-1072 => -1.5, 35.6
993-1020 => -1.8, 32.5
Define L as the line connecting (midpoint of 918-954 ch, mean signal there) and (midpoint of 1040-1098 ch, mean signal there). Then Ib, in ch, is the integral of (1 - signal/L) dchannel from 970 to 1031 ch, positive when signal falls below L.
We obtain 5.2 ch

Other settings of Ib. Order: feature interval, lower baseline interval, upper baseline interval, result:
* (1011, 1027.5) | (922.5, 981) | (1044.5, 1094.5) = 1.90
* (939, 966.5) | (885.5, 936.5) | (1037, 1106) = -4.31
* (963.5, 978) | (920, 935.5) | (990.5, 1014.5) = -1.25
